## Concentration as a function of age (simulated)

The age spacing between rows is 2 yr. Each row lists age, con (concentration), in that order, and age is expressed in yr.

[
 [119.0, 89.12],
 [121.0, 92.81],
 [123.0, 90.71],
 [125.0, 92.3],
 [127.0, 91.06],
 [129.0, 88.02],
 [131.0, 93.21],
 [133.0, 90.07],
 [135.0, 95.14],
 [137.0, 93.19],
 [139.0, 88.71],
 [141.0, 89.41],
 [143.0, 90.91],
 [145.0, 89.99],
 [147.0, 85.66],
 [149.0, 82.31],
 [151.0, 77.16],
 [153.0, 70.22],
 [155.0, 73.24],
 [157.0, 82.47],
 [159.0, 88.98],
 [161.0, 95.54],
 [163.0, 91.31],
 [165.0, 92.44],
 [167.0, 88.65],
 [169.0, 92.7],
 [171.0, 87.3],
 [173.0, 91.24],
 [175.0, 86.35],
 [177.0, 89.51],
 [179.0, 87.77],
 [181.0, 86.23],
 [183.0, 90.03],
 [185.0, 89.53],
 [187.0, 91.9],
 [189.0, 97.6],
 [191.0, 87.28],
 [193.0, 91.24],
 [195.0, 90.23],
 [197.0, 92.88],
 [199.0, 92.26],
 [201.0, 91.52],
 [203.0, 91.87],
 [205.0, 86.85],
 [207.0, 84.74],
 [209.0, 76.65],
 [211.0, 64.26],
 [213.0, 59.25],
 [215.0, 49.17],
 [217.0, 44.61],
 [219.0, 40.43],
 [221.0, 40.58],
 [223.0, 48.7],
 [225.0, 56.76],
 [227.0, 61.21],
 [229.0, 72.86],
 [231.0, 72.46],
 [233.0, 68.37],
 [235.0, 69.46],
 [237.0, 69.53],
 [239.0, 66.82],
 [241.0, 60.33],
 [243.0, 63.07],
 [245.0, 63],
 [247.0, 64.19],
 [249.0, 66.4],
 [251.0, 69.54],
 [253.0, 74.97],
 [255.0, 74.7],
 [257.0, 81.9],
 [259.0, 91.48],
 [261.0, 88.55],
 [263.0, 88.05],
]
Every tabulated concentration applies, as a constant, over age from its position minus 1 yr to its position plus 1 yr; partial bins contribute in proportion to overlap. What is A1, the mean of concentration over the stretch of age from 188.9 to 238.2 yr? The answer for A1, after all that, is 71.5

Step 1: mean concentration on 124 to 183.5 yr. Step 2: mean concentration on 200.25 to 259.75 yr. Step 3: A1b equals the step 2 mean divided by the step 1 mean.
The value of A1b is 0.8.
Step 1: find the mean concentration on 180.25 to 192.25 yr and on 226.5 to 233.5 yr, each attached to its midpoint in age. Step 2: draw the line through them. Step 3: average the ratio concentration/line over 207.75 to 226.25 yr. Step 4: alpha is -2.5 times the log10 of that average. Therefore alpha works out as 0.371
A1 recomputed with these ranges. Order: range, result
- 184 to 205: 91.4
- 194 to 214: 83.1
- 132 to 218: 85.1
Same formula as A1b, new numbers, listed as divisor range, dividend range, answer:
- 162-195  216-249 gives 0.67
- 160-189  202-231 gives 0.70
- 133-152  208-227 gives 0.61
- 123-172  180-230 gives 0.85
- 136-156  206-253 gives 0.74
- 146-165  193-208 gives 1.08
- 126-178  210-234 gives 0.64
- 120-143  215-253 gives 0.67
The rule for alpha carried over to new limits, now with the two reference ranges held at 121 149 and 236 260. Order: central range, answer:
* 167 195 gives -0.10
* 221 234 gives 0.20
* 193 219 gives 0.03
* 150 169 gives 0.01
